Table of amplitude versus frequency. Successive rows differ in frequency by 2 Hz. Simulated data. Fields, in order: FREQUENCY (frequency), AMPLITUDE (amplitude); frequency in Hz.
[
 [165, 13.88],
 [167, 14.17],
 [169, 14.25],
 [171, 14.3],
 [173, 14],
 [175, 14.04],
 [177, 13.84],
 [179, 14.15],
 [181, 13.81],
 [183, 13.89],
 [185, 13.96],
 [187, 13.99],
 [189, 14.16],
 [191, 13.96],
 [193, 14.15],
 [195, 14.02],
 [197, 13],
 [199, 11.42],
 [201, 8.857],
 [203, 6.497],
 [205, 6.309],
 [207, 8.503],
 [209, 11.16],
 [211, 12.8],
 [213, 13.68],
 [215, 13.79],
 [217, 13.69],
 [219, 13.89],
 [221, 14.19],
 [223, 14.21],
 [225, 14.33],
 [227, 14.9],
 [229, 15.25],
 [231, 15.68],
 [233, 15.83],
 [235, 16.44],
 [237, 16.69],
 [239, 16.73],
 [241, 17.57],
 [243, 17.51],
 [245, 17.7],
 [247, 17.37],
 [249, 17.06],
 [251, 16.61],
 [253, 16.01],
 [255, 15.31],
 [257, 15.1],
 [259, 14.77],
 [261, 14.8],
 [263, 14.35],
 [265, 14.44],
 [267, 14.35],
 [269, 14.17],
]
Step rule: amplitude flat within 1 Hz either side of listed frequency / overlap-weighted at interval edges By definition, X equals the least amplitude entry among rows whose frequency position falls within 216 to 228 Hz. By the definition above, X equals 13.69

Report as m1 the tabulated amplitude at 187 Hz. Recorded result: 13.99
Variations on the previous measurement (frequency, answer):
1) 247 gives 17.37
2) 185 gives 13.96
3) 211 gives 12.8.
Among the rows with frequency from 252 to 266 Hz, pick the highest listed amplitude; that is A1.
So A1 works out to 16.01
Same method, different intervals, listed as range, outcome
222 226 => 14.33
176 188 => 14.15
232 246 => 17.7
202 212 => 12.8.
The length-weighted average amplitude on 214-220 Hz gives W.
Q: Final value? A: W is 13.8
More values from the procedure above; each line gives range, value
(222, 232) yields 14.9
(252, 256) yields 15.7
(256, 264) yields 14.8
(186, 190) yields 14.1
